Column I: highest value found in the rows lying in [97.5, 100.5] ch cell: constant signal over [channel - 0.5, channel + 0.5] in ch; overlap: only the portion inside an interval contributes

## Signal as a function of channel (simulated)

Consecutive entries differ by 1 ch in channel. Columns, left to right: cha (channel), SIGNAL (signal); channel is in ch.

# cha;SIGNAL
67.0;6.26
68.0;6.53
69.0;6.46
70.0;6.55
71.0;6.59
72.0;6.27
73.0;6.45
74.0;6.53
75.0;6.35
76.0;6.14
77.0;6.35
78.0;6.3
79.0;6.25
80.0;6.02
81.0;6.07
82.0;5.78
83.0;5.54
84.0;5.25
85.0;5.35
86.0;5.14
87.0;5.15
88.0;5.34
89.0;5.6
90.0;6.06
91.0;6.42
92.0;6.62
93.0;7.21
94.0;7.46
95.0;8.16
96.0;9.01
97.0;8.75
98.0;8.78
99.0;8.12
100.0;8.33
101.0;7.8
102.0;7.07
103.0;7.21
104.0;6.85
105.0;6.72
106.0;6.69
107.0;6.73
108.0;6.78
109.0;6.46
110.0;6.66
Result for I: 8.78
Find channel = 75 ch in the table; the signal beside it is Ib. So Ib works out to 6.35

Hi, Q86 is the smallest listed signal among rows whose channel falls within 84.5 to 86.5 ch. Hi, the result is 5.14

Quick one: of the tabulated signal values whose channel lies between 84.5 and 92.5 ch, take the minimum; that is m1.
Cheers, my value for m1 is 5.14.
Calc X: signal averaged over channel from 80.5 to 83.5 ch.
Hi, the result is 5.8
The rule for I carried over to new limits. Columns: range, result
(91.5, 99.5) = 9.01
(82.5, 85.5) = 5.54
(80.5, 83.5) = 6.07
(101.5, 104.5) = 7.21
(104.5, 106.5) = 6.72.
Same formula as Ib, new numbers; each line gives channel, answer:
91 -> 6.42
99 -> 8.12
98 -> 8.78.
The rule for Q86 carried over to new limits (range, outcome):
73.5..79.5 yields 6.14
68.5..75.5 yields 6.27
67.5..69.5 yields 6.46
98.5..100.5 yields 8.12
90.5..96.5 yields 6.42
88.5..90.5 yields 5.6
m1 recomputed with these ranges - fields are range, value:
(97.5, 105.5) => 6.72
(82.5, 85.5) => 5.25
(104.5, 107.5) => 6.69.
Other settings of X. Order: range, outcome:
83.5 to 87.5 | 5.22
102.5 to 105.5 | 6.93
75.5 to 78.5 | 6.26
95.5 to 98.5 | 8.85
